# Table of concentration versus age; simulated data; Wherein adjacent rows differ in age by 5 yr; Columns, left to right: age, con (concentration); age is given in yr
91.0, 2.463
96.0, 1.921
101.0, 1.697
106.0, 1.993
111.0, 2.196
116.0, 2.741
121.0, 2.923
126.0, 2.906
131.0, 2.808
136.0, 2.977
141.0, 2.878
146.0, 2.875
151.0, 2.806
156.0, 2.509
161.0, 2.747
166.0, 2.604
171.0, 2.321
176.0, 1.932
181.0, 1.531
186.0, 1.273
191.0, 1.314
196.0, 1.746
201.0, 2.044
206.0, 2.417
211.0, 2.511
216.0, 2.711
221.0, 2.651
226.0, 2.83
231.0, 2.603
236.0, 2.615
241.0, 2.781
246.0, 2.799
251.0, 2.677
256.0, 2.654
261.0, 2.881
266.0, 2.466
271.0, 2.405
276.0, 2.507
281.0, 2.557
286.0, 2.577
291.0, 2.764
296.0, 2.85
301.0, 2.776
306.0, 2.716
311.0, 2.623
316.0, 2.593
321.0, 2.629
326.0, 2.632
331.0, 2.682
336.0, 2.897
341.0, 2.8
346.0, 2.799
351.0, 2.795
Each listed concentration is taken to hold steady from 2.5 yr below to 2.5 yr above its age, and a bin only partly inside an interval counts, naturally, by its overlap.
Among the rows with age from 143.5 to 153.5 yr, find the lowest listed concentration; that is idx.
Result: 2.806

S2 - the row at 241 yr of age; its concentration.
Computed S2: 2.781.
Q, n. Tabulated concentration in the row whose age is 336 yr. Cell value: 2.897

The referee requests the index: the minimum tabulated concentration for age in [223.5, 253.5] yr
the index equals 2.603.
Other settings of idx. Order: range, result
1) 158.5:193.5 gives 1.273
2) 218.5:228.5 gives 2.651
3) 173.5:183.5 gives 1.531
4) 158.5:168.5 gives 2.604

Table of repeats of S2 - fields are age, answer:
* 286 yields 2.577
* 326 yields 2.632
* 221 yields 2.651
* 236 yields 2.615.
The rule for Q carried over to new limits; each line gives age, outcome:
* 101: 1.697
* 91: 2.463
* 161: 2.747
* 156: 2.509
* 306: 2.716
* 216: 2.711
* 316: 2.593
